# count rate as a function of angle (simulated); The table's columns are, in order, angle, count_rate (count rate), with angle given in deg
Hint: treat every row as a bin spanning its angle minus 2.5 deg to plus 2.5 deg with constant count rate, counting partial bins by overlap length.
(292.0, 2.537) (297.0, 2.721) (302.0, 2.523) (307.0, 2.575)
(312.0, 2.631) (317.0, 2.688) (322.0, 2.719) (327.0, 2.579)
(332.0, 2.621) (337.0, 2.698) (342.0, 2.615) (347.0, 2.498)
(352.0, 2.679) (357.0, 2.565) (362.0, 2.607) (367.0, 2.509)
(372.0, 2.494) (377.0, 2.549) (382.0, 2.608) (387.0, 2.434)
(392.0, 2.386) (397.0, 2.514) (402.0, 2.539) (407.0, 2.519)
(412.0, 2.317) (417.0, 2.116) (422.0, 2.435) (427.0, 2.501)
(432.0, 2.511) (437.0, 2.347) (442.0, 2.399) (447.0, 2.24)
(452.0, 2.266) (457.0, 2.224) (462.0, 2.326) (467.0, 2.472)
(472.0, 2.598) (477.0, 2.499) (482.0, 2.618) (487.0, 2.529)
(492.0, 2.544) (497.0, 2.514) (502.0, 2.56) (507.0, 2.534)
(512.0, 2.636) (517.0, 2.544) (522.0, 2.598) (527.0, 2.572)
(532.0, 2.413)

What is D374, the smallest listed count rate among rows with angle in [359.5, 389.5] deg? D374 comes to 2.434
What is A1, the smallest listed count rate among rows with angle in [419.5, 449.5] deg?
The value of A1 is 2.24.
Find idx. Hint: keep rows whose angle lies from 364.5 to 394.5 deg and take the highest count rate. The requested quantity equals 2.608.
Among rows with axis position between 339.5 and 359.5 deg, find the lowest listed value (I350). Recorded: 2.498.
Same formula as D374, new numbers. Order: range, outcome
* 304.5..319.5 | 2.575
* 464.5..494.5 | 2.472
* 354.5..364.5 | 2.565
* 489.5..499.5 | 2.514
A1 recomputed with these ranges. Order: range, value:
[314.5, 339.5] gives 2.579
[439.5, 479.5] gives 2.224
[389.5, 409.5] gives 2.386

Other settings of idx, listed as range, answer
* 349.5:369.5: 2.679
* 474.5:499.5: 2.618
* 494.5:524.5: 2.636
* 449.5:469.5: 2.472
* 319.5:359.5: 2.719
